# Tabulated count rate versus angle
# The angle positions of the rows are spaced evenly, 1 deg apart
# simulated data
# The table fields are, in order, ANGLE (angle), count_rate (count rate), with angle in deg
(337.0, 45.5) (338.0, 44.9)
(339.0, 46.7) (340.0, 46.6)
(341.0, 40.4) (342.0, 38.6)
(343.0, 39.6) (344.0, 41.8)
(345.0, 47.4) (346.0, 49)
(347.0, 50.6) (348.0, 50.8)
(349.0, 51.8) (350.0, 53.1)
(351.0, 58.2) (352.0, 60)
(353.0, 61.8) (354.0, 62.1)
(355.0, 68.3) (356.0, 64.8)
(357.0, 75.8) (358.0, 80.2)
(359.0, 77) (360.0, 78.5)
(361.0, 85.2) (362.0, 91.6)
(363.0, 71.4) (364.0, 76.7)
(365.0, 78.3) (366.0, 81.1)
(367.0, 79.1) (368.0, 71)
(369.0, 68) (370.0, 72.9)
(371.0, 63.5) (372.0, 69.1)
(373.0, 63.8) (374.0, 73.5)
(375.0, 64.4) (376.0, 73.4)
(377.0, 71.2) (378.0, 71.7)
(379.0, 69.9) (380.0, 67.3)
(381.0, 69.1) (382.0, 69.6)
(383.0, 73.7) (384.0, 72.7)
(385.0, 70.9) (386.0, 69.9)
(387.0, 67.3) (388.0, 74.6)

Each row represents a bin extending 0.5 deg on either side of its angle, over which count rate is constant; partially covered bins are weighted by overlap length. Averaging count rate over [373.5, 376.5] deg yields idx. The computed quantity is 70.4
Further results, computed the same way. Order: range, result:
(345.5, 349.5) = 50.5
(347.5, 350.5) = 51.9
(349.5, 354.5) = 59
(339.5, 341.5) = 43.5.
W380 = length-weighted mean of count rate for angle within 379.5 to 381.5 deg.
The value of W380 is 68.2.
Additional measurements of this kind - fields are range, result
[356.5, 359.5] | 77.7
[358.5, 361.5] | 80.2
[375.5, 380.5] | 70.7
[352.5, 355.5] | 64.1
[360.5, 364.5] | 81.2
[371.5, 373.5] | 66.4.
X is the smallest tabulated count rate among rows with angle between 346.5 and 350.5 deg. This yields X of 50.6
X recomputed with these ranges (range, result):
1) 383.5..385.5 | 70.9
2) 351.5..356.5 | 60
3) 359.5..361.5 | 78.5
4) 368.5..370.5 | 68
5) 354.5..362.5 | 64.8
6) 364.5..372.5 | 63.5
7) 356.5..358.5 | 75.8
